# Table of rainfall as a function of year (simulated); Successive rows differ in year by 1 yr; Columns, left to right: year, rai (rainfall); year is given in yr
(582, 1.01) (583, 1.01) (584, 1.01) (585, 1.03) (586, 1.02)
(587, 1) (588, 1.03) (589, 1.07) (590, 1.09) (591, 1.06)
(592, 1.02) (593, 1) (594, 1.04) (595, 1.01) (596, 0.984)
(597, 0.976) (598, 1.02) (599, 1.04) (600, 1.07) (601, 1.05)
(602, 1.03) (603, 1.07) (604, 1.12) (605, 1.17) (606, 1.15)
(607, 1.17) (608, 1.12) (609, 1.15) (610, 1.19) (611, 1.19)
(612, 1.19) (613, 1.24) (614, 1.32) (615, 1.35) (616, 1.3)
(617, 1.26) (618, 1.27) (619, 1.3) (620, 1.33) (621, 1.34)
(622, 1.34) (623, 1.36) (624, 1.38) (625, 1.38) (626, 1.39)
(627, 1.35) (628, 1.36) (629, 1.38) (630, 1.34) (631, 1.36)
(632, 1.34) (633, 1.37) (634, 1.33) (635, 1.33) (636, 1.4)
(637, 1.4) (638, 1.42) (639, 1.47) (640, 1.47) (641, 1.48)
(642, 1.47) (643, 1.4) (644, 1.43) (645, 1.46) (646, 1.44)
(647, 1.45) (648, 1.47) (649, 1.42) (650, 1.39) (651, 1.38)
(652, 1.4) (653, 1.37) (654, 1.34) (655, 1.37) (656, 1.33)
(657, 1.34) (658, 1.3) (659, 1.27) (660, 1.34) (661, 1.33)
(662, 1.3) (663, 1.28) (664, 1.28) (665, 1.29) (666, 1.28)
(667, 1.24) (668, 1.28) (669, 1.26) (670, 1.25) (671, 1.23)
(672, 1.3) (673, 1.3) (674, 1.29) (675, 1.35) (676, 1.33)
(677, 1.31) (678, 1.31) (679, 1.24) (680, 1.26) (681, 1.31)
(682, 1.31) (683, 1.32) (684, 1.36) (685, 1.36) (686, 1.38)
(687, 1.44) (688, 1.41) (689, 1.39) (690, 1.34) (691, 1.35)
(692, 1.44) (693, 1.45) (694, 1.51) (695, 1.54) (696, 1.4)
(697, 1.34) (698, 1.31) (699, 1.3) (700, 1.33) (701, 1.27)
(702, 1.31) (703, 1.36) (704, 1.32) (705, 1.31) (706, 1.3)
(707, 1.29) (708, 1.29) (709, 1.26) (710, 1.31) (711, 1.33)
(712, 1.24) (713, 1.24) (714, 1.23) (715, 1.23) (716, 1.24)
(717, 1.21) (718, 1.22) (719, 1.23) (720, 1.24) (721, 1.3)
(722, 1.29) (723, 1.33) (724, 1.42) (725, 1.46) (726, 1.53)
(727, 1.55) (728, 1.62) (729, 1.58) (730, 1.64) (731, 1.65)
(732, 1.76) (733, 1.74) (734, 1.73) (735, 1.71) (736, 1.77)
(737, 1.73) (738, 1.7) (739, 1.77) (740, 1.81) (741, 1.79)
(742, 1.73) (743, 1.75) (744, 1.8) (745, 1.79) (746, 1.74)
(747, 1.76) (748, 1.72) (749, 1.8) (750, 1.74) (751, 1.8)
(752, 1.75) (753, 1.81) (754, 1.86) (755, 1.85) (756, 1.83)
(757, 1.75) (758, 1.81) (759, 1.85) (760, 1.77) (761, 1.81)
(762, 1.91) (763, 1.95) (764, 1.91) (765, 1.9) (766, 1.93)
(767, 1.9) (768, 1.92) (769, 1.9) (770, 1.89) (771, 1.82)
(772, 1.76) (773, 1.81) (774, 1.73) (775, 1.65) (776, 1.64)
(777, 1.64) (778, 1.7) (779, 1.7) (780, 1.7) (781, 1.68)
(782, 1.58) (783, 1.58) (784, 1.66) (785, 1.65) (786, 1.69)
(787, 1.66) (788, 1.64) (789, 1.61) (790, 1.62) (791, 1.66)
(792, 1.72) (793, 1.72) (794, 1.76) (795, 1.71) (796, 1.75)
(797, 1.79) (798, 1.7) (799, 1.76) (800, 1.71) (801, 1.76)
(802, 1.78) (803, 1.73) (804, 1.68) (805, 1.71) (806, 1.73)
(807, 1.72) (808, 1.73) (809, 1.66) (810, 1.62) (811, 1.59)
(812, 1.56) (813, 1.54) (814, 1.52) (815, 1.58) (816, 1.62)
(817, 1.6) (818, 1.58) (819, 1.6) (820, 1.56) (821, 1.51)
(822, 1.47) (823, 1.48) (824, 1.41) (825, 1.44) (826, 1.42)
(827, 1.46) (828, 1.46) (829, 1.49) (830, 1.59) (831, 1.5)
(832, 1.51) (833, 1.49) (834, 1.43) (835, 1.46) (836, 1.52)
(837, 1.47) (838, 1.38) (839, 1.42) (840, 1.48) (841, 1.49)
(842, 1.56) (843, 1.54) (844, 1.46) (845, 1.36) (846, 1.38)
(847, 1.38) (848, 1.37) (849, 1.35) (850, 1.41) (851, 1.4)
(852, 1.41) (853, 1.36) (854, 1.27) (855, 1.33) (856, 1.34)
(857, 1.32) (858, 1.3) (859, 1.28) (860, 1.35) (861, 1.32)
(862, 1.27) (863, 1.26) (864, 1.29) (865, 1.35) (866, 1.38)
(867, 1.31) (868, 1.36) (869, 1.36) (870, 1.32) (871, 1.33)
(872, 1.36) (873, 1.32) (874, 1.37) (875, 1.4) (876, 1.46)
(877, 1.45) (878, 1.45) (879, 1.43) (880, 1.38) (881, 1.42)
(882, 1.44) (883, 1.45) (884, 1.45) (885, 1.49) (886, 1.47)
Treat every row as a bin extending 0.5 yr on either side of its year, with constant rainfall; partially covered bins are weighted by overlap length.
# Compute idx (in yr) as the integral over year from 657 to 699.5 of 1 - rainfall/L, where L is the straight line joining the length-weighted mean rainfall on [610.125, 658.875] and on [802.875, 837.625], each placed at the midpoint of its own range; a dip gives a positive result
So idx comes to 2.3 yr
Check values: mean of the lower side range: 1.36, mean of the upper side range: 1.55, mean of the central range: 1.33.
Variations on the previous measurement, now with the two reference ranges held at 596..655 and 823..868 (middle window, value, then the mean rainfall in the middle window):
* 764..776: -4.07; 1.83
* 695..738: -2.07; 1.41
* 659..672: 0.37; 1.28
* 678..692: -0.19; 1.35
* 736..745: -2.71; 1.76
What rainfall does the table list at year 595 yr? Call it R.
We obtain 1.01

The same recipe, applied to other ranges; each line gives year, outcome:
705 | 1.31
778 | 1.7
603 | 1.07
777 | 1.64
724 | 1.42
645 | 1.46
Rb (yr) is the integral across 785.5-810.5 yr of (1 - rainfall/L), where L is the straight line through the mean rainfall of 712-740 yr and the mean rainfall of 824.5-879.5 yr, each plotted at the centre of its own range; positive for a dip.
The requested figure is -4.7 yr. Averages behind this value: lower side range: 1.49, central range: 1.7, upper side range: 1.4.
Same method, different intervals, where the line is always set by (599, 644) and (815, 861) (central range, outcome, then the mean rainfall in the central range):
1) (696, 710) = 0.4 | 1.31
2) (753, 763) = -3.2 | 1.83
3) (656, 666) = 0.1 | 1.3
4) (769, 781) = -2.9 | 1.74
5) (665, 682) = 0.6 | 1.28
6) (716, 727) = 0.3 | 1.33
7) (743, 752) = -2.5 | 1.77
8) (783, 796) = -2.4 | 1.67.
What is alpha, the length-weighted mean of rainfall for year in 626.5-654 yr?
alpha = 1.4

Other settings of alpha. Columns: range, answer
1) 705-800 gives 1.64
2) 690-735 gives 1.39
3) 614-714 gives 1.35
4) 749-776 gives 1.83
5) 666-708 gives 1.33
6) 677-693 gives 1.35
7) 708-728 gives 1.32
